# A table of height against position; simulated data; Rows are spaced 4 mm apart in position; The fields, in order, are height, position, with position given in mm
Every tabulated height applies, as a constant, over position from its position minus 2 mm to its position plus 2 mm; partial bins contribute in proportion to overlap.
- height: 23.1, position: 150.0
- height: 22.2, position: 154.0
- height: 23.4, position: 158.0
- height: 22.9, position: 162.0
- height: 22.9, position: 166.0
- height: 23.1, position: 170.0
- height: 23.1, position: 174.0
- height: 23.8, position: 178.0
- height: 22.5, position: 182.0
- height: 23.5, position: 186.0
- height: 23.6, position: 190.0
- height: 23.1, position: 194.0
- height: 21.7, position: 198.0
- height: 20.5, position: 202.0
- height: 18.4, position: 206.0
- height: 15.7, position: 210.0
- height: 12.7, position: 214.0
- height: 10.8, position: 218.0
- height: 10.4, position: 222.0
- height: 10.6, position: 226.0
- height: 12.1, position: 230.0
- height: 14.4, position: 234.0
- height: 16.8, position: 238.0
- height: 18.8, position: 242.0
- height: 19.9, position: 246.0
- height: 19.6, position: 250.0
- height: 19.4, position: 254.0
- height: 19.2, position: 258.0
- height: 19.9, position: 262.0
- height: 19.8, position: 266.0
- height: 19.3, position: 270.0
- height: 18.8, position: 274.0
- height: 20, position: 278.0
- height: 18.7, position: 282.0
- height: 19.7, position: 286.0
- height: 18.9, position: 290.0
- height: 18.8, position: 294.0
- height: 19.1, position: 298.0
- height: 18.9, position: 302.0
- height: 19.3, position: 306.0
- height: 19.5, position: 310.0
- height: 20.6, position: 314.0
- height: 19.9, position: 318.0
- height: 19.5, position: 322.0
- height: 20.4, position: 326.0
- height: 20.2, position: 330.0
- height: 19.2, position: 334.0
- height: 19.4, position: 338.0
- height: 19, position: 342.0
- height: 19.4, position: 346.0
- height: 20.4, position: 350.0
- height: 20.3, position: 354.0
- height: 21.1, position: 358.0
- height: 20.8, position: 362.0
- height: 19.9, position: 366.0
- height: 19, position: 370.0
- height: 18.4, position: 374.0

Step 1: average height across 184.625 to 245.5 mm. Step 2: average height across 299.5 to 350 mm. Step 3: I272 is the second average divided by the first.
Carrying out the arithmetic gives 1.16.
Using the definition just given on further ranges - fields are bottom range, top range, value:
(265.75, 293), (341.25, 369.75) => 1.04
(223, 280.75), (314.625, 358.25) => 1.13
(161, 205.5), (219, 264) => 0.72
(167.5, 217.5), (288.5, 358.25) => 0.95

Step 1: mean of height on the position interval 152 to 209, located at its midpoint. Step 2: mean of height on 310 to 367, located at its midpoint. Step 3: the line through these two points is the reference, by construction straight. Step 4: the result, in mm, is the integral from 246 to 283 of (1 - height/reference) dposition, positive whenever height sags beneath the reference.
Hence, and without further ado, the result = 2.9 mm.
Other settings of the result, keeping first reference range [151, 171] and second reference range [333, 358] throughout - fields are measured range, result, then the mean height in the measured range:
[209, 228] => 8.74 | 11.8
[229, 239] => 3.33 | 14.4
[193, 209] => 1.27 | 20.5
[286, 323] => 1.89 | 19.4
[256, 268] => 0.87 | 19.6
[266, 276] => 0.87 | 19.2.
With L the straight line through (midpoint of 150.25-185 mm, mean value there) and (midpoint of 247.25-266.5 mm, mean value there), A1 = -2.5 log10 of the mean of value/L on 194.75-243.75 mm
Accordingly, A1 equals 0.339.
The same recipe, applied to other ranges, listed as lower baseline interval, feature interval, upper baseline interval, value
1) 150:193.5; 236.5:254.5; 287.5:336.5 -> 0.12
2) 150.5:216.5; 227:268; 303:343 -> 0.16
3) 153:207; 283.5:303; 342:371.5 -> 0.10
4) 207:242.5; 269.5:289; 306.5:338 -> -0.13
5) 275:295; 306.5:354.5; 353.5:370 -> 0.01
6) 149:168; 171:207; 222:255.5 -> -0.11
